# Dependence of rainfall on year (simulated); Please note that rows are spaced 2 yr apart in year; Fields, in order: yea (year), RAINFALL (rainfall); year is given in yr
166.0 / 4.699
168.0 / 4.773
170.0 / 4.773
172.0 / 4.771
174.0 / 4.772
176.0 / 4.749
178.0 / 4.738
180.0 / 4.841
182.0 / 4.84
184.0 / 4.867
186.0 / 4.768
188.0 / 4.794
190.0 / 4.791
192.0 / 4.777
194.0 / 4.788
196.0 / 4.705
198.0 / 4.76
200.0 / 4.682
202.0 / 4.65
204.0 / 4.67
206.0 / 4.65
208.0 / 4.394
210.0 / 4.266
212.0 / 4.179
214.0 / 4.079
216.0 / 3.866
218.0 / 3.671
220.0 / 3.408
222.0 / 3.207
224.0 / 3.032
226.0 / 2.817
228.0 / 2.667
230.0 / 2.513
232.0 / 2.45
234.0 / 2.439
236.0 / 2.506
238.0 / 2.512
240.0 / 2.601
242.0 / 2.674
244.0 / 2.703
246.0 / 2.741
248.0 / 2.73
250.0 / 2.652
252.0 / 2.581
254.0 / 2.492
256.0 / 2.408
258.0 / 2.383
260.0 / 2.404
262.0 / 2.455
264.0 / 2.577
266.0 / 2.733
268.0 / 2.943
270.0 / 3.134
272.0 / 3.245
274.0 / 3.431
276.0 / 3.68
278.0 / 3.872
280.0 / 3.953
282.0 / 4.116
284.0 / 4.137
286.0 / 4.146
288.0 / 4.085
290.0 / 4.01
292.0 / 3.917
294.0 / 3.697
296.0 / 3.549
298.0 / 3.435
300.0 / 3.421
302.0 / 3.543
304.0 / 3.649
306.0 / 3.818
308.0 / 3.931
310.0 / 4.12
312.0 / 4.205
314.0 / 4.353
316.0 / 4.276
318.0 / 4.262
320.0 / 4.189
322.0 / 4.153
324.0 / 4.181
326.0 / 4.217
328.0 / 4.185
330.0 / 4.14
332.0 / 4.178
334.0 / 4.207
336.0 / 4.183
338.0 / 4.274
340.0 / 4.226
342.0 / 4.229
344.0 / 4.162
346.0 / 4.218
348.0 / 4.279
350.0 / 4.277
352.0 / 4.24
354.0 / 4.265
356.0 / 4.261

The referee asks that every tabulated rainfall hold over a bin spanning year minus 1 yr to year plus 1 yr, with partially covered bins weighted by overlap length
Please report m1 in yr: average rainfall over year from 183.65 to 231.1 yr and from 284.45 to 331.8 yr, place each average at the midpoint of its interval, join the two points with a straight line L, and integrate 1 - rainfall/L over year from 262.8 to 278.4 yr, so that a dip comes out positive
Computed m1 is 3.34 yr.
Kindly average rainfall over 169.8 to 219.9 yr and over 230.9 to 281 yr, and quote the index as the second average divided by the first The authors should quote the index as 0.6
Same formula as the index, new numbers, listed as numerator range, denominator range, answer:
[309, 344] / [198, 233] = 1.12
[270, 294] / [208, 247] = 1.24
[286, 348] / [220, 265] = 1.53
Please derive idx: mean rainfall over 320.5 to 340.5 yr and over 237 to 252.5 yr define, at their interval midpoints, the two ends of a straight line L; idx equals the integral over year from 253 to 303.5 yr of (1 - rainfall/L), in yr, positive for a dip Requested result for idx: -1.3 yr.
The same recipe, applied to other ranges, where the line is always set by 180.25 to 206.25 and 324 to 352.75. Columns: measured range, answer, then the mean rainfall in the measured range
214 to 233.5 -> 6.5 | 3.11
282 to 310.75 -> 3.6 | 3.83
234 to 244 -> 4.4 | 2.57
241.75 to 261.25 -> 8.5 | 2.57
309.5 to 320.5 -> 0.2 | 4.24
